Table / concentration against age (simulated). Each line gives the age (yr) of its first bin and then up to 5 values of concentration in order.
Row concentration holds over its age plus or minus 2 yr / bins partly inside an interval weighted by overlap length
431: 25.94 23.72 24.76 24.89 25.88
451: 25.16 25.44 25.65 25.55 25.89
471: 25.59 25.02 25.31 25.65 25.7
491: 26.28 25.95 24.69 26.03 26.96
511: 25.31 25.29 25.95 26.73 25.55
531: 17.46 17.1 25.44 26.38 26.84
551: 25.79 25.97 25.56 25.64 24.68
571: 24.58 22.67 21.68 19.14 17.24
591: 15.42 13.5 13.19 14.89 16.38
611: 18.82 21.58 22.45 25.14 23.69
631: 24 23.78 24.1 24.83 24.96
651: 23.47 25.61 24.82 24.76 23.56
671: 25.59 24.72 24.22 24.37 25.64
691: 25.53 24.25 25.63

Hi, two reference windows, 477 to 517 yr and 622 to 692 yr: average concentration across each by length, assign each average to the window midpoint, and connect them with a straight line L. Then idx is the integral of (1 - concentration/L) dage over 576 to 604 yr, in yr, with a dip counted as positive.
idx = 9.33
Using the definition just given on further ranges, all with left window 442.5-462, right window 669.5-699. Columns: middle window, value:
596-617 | 6.9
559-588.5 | 3.1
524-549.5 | 2.0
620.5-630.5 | 0.3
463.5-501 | -0.3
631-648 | 0.5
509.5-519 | 0.0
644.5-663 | 0.2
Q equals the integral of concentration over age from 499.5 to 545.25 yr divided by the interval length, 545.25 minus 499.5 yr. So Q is 24.4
